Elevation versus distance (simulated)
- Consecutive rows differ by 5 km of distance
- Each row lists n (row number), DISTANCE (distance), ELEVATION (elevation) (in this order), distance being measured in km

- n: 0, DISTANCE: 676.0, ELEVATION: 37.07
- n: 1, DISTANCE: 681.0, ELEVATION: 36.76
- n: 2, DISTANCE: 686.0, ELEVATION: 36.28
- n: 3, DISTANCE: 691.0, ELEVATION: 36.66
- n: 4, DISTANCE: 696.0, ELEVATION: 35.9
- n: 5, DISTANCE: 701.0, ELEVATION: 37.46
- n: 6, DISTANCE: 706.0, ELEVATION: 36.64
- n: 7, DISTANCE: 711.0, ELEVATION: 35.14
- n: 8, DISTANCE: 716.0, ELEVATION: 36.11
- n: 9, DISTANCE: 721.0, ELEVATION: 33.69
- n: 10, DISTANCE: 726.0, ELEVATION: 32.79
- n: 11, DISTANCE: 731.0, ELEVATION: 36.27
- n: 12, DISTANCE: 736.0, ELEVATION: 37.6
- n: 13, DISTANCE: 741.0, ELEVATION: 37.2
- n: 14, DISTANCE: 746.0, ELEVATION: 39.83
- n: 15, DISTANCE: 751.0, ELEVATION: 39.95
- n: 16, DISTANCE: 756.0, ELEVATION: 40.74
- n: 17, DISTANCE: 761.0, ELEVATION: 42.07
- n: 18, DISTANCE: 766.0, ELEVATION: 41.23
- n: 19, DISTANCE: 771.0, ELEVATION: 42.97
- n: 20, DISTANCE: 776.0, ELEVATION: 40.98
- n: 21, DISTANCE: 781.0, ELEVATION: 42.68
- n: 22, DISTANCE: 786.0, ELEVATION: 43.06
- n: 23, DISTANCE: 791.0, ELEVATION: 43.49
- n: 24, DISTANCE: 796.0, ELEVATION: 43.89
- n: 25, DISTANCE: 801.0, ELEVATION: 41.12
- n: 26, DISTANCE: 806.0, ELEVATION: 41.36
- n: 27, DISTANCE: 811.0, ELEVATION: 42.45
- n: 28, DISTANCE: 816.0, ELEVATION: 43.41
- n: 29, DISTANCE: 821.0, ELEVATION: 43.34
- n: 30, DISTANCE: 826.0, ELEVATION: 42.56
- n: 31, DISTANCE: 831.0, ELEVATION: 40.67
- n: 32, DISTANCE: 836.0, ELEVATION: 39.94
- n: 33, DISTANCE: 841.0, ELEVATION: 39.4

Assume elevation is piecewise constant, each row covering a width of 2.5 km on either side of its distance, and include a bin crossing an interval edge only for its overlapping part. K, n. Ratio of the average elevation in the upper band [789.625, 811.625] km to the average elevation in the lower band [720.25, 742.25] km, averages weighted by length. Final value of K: 1.2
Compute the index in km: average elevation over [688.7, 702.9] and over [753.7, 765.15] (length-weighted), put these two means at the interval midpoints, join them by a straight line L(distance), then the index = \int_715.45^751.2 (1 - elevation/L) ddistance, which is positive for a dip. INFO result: 2.7 km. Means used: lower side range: 36.6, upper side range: 41.4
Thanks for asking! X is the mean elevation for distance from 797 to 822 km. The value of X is 42.4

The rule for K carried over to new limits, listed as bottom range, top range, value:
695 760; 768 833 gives 1.15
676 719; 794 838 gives 1.16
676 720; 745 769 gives 1.13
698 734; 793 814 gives 1.19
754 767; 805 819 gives 1.03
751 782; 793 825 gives 1.02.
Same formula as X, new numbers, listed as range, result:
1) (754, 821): 42.3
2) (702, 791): 38.9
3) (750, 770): 41.2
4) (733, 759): 39.1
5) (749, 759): 40.5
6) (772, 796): 42.7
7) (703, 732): 35.1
